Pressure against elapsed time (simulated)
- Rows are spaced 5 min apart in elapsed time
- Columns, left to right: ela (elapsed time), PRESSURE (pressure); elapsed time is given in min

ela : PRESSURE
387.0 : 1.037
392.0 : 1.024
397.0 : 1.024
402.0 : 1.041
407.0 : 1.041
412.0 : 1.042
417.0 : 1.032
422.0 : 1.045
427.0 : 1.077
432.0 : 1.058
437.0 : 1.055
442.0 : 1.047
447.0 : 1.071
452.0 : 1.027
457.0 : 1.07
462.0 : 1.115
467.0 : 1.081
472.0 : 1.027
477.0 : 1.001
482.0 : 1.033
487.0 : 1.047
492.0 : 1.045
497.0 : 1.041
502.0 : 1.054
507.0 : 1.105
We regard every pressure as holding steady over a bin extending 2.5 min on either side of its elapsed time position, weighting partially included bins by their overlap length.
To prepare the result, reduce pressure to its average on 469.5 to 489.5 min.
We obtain 1.03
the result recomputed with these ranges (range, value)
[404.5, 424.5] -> 1.04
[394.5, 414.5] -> 1.04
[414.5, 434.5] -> 1.05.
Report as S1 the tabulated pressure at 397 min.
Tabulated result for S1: 1.024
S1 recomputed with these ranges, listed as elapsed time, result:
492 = 1.045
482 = 1.033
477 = 1.001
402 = 1.041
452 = 1.027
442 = 1.047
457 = 1.07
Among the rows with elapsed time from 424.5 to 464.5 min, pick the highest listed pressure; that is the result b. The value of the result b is 1.115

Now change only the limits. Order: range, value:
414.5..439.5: 1.077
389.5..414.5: 1.042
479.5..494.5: 1.047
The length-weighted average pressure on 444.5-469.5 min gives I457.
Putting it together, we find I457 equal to 1.07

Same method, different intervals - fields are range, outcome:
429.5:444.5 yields 1.05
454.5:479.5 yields 1.06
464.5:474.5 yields 1.05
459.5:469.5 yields 1.1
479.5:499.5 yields 1.04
